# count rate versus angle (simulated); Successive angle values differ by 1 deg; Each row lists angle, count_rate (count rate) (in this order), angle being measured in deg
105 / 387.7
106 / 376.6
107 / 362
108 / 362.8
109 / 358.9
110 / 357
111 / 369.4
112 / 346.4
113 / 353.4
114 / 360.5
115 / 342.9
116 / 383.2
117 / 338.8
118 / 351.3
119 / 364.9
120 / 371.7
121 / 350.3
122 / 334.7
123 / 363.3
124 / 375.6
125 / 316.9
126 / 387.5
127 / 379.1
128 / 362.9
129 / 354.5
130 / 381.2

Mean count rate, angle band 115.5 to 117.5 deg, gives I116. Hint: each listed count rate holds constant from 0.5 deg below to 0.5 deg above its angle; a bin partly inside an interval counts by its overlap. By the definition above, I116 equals 361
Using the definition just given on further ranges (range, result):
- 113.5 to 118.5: 355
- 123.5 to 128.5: 364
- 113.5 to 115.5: 352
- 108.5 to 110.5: 358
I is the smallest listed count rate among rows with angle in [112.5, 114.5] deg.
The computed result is 353.4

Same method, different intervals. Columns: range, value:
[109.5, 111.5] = 357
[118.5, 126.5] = 316.9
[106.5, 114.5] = 346.4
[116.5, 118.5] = 338.8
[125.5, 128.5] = 362.9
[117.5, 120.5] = 351.3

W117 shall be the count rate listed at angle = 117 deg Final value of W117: 338.8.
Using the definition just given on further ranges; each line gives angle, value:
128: 362.9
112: 346.4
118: 351.3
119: 364.9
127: 379.1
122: 334.7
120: 371.7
